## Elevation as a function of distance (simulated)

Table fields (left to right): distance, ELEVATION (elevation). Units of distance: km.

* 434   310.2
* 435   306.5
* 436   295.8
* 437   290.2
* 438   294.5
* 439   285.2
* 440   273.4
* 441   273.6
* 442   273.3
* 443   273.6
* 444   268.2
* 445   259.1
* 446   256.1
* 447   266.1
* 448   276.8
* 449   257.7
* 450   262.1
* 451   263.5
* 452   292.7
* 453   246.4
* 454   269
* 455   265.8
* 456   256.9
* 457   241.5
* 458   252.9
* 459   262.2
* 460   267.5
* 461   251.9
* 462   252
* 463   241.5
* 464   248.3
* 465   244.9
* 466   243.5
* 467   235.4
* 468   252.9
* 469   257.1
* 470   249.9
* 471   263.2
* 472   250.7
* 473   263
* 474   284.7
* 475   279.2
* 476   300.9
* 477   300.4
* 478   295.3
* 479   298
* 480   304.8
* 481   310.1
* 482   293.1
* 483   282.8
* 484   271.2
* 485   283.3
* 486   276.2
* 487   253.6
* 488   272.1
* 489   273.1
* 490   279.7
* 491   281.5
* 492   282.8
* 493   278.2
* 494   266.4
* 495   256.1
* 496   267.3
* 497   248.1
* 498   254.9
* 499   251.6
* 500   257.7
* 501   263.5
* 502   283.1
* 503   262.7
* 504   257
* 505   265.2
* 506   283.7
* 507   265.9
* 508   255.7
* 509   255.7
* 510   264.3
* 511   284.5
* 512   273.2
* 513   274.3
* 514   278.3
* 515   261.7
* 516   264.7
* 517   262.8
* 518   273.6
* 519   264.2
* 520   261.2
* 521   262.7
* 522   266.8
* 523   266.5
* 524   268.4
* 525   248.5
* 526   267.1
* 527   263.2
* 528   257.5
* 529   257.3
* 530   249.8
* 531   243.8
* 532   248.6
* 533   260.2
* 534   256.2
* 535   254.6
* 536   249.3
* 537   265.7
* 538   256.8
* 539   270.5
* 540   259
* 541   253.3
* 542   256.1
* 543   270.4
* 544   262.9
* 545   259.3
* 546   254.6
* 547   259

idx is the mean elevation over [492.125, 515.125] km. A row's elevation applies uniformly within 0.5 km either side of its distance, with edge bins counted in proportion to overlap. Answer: 266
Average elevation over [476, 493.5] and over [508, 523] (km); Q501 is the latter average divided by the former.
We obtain 0.94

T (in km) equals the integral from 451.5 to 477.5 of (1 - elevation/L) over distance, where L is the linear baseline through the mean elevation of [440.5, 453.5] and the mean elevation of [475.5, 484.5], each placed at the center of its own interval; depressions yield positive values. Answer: 2.0 km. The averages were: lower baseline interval 267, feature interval 261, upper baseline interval 295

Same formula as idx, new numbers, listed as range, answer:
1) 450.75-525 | 267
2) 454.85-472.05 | 252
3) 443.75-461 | 262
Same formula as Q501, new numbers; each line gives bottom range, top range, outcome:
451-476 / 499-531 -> 1.02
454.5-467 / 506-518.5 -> 1.07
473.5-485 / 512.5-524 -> 0.91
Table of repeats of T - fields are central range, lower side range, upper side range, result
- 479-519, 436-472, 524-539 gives -1.9 km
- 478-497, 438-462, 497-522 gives -1.0 km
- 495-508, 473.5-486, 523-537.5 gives 0.6 km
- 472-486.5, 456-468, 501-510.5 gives -1.8 km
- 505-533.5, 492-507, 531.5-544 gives -0.2 km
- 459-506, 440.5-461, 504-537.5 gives -0.9 km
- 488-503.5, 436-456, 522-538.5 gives -0.2 km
